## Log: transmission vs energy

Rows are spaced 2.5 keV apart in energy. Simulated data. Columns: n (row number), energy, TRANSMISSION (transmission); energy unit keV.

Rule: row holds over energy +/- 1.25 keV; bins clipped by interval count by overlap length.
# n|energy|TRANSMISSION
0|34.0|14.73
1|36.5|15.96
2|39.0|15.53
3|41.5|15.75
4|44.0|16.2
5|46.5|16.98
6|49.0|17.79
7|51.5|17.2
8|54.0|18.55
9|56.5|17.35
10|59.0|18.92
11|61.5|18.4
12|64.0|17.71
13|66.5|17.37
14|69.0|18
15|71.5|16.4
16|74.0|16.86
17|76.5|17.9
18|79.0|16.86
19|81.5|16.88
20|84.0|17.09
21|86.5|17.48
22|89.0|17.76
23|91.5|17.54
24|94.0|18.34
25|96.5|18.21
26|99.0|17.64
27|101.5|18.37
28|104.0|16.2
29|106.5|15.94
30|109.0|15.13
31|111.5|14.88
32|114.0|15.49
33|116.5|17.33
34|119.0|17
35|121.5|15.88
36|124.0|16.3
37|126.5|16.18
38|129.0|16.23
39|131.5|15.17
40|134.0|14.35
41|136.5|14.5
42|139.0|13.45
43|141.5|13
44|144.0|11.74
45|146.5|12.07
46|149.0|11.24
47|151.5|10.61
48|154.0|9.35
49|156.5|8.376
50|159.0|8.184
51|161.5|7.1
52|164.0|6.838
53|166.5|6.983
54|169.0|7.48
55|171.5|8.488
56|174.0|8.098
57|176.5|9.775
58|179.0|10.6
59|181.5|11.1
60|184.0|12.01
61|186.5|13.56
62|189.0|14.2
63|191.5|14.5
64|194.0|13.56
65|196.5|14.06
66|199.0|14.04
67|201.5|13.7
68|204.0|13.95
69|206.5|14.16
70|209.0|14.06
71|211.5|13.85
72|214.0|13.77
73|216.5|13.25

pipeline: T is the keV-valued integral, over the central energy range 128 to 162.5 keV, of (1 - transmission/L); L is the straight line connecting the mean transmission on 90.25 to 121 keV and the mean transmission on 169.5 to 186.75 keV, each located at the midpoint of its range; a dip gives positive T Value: 4.0 keV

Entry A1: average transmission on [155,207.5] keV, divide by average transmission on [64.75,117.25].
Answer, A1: 0.6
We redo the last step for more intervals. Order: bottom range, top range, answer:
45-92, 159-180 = 0.46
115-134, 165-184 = 0.56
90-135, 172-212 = 0.77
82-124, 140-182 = 0.56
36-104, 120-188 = 0.66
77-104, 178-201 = 0.75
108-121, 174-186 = 0.67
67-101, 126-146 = 0.81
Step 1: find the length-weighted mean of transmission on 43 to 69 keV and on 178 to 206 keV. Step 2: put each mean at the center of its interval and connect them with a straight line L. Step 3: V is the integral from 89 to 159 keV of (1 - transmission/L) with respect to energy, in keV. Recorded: 3.5 keV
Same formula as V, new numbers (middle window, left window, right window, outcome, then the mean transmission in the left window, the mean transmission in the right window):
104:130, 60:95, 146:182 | -4.79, 17.5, 8.98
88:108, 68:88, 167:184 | -2.42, 17.2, 9.36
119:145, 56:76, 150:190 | -4.76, 17.6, 9.53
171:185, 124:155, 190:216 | 3.72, 13.3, 13.9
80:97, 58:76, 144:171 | -2.20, 17.7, 8.95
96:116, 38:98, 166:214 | -0.87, 17.4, 12.1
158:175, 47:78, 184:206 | 8.21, 17.7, 13.8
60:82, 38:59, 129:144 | -1.51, 17.1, 14.1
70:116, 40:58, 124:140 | -2.58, 17.1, 15.1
